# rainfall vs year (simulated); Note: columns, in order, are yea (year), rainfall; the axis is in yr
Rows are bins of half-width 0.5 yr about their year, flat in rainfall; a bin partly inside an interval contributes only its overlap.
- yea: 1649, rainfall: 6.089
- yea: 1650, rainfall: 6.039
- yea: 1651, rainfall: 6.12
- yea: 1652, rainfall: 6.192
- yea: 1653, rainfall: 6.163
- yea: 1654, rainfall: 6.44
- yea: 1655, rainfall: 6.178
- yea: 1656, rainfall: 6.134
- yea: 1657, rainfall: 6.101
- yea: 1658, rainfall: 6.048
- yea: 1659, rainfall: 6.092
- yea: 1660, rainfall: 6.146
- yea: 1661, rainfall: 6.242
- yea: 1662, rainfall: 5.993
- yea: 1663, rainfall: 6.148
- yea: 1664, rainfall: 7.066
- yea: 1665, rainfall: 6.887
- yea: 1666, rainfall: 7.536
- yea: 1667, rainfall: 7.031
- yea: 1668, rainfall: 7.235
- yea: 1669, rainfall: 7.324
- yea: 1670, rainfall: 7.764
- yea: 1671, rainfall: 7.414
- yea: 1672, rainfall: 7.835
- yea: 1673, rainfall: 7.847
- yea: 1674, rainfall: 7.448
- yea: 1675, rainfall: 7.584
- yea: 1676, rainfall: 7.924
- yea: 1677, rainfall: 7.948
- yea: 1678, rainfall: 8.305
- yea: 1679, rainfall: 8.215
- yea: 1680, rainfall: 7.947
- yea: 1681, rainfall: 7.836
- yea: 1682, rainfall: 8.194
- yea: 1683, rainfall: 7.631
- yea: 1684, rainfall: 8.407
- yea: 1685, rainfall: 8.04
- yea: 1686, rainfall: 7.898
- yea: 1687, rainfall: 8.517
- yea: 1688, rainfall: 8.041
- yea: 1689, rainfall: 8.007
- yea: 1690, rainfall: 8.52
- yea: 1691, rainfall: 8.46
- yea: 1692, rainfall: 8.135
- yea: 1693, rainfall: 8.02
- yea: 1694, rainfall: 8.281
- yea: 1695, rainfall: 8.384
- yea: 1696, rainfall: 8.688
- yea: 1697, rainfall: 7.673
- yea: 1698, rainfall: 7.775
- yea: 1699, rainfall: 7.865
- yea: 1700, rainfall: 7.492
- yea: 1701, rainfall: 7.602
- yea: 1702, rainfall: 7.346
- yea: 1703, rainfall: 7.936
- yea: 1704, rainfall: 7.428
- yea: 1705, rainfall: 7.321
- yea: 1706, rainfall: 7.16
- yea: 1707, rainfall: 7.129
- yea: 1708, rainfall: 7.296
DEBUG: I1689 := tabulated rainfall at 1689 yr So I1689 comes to 8.007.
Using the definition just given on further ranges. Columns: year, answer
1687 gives 8.517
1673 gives 7.847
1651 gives 6.12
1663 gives 6.148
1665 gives 6.887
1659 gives 6.092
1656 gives 6.134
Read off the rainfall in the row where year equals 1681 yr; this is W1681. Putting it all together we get 7.836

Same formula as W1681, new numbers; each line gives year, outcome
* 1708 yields 7.296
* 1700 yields 7.492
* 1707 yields 7.129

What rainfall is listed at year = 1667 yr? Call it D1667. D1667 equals 7.031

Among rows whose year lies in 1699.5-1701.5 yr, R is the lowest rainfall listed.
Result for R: 7.492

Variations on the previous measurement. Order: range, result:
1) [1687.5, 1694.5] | 8.007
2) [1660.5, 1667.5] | 5.993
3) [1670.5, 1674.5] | 7.414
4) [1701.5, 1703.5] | 7.346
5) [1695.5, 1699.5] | 7.673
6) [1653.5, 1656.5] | 6.134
